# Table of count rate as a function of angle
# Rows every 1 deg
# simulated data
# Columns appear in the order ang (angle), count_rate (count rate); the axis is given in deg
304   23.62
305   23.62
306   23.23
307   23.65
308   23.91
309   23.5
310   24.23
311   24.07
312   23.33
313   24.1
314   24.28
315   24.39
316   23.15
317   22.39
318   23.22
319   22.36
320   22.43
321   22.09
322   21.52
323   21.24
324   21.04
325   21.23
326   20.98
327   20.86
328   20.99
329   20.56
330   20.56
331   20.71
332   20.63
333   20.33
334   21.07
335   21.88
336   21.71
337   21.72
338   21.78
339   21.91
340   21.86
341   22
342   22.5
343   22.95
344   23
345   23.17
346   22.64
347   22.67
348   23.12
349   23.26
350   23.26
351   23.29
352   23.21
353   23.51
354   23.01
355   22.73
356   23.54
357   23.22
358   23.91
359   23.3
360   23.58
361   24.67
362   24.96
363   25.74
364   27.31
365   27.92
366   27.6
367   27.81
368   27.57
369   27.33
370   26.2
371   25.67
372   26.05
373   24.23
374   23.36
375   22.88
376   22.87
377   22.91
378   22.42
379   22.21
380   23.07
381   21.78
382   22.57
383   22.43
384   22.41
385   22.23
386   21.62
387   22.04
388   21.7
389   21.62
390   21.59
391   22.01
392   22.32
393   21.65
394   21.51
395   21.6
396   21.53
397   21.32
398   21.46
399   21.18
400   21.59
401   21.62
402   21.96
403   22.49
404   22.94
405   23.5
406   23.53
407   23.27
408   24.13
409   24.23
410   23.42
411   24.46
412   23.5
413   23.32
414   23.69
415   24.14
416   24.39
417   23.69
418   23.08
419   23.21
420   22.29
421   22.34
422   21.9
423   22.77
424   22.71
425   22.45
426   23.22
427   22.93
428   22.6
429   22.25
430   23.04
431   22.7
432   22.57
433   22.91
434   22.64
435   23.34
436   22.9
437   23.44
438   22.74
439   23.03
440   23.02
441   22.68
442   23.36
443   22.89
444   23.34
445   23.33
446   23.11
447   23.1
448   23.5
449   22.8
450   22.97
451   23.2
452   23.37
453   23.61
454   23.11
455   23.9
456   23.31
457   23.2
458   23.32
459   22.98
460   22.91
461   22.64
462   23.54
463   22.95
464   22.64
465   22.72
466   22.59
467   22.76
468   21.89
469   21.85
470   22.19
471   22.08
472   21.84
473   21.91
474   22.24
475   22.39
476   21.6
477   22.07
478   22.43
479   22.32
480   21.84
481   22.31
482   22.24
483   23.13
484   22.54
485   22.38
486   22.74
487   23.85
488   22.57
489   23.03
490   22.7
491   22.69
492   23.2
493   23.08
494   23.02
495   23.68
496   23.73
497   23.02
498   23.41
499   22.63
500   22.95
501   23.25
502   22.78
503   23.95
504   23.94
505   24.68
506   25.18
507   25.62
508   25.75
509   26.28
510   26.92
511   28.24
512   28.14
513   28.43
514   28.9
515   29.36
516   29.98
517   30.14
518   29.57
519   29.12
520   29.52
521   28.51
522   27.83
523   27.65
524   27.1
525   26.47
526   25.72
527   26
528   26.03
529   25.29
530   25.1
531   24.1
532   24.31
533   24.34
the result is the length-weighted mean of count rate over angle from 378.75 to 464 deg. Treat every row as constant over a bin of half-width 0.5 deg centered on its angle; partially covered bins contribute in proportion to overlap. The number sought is 22.8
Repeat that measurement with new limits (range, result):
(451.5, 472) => 22.9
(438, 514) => 23.3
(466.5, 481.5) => 22.1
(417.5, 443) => 22.8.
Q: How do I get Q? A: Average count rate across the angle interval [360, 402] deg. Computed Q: 23.4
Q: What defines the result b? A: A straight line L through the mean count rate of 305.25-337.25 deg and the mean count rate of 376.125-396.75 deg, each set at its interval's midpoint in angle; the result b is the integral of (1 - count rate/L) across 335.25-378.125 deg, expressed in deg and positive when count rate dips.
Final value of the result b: -3.4 deg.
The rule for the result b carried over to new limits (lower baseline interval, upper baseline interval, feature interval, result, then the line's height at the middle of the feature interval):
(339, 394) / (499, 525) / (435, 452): 1.5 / 25.3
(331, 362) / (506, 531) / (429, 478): 5.4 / 25.6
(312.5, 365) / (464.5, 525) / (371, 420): 1.2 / 23.3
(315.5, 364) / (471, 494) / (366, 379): -1.4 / 22.5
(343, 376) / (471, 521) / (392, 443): 3.4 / 24.4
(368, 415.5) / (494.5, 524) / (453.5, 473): 1.8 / 25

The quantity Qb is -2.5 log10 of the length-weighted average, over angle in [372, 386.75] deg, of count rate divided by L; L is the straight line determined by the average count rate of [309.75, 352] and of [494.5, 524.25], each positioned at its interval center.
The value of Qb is 0.03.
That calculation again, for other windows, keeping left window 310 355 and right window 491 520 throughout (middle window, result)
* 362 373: -0.16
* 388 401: 0.09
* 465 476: 0.13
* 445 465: 0.07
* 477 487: 0.12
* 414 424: 0.04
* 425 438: 0.06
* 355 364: -0.06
